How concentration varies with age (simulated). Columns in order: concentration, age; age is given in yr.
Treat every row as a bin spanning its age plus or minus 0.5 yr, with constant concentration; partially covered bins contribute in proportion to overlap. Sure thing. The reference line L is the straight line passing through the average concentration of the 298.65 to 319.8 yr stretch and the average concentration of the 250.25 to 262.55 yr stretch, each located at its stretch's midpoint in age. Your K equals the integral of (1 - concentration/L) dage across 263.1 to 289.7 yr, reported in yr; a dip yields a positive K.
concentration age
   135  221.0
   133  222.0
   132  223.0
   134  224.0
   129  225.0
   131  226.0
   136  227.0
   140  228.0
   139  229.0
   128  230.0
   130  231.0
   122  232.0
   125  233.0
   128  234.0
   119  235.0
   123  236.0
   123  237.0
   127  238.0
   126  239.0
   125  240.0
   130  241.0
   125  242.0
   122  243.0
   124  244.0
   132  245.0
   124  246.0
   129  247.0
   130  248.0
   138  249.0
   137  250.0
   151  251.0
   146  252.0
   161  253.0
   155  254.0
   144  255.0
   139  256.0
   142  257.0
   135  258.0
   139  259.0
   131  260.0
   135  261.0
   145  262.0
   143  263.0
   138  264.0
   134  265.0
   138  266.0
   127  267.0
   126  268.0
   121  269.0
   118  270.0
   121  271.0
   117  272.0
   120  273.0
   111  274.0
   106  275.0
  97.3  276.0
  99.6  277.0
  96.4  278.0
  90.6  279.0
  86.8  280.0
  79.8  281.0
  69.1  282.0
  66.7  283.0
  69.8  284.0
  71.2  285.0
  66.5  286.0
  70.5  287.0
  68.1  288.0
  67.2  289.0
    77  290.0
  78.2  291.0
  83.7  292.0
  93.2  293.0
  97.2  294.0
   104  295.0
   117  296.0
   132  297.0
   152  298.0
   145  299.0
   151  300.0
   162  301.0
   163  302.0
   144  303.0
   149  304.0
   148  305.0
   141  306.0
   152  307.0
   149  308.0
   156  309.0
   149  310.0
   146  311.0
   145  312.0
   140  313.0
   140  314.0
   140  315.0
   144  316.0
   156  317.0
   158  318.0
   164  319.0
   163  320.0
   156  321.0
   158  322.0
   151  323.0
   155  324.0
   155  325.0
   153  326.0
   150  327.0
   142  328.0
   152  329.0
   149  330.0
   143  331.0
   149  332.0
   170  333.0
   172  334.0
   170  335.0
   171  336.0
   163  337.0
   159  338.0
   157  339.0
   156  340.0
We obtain 8.4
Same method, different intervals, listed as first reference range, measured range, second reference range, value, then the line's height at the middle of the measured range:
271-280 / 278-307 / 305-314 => 5.00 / 126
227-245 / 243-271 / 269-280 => -4.71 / 116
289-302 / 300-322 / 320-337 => -2.67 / 135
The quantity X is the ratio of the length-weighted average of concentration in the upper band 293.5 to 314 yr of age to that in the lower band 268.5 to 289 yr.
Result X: 1.5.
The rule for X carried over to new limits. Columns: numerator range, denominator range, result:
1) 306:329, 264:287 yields 1.48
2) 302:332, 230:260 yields 1.13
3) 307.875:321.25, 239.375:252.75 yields 1.14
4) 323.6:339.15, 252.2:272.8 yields 1.16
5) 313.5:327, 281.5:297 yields 1.88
